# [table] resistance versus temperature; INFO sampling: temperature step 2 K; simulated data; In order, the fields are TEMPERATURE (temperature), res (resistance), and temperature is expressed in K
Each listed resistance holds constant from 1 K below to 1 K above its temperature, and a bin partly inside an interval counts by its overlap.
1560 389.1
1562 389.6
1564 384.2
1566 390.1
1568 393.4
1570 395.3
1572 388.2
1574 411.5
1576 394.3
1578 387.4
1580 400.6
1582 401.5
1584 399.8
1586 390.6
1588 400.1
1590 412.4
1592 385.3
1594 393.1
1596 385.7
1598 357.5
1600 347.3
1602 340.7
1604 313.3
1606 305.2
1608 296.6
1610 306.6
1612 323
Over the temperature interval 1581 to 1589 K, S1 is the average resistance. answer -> 398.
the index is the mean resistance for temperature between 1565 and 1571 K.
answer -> 393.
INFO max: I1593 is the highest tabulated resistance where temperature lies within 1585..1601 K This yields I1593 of 412.4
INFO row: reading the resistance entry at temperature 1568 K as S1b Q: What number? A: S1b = 393.4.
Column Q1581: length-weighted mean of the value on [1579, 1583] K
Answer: 401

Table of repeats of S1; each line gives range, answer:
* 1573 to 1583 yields 399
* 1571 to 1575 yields 400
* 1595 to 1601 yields 364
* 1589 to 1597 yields 394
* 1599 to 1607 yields 327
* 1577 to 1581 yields 394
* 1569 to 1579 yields 395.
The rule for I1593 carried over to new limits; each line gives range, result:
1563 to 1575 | 411.5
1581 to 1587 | 401.5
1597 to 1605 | 357.5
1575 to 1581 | 400.6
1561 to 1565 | 389.6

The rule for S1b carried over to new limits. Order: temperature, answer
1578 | 387.4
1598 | 357.5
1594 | 393.1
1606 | 305.2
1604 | 313.3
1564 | 384.2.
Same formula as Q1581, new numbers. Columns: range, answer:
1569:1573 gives 392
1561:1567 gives 388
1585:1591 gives 401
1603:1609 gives 305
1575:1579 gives 391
